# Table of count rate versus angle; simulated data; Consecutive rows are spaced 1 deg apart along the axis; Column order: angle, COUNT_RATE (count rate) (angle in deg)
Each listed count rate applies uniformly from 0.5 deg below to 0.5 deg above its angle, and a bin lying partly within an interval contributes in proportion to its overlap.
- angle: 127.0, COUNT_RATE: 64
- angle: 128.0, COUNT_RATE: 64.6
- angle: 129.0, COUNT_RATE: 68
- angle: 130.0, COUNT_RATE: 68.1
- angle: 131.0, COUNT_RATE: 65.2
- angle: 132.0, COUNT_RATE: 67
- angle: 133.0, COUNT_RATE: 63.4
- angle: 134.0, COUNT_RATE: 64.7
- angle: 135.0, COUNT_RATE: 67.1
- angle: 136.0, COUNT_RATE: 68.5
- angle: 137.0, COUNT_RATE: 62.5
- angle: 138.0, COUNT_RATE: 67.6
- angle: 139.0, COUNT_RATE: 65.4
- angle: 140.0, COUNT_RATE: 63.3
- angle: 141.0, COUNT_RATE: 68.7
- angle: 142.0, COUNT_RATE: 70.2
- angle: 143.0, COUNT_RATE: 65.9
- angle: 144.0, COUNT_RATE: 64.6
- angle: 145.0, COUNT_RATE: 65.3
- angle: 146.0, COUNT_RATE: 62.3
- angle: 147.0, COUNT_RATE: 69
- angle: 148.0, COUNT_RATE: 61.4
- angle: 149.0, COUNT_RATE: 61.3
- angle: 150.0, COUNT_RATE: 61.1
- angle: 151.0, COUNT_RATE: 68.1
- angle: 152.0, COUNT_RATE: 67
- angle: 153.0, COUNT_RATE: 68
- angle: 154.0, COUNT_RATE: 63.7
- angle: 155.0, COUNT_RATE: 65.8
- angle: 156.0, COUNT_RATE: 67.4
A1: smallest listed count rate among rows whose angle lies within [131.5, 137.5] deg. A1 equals 62.5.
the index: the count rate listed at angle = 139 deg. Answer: 65.4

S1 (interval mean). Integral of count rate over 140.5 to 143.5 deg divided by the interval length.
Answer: 68.3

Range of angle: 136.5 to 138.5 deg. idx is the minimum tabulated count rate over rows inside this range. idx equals 62.5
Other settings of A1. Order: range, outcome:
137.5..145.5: 63.3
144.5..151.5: 61.1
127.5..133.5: 63.4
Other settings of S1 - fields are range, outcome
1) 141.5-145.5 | 66.5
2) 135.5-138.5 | 66.2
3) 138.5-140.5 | 64.3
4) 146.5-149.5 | 63.9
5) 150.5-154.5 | 66.7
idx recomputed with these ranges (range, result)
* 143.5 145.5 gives 64.6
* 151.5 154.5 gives 63.7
